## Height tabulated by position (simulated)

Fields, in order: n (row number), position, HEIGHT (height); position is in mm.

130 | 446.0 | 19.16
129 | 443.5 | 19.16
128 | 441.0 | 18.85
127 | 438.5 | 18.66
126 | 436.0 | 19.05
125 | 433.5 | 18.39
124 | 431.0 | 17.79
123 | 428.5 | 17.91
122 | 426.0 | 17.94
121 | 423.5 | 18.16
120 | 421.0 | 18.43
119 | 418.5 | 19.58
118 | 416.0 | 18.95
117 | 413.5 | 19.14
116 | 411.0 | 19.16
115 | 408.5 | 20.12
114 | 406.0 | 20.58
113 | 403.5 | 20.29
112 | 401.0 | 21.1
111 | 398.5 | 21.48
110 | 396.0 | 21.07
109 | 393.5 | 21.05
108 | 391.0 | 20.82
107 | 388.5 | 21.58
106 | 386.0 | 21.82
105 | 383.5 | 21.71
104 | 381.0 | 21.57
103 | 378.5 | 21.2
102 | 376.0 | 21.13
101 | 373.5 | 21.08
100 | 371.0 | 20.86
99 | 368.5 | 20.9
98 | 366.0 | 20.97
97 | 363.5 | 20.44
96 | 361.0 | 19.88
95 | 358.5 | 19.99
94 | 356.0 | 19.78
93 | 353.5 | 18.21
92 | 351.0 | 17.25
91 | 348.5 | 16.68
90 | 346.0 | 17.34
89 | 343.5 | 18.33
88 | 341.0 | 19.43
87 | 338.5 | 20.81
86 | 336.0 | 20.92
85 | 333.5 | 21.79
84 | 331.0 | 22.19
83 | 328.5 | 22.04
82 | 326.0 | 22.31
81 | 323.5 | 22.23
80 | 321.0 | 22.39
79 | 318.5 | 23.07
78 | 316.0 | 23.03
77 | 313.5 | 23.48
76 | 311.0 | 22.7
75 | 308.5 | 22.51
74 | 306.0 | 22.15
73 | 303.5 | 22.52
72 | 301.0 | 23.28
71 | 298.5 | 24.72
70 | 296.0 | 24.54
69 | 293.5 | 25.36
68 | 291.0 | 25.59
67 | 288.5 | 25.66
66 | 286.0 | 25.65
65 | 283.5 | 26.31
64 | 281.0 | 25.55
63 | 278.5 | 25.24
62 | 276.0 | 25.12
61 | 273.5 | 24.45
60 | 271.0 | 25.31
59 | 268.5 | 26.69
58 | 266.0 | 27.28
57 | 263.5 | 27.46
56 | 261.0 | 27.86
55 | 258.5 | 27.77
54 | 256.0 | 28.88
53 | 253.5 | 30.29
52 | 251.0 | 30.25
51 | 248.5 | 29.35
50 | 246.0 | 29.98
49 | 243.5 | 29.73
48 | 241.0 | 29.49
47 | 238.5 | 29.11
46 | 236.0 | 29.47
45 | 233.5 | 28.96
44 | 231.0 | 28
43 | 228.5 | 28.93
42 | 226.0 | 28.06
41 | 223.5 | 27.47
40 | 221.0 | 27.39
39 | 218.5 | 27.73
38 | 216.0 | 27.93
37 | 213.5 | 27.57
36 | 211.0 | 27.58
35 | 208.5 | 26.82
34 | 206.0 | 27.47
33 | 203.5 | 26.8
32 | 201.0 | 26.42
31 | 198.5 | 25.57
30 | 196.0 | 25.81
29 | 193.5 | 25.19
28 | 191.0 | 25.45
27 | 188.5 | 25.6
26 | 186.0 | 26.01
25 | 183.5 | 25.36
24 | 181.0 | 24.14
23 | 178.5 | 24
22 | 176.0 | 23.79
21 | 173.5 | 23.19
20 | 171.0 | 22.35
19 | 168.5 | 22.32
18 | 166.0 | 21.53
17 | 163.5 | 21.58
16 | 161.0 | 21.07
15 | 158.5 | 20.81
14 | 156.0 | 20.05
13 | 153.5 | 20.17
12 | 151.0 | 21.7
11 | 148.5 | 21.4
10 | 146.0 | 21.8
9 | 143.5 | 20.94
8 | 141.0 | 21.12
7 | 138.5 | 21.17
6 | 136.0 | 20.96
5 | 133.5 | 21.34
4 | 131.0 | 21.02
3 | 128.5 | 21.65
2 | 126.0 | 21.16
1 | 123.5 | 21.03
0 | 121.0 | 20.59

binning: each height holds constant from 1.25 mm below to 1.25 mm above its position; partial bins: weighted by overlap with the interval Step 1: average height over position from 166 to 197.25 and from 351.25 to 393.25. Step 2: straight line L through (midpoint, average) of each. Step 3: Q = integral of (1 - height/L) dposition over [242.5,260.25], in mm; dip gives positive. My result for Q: -5.0 mm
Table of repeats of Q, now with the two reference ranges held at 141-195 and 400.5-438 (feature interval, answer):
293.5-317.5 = -3.0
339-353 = 1.5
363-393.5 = -2.4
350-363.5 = 0.5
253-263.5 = -3.4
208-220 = -3.0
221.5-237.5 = -4.8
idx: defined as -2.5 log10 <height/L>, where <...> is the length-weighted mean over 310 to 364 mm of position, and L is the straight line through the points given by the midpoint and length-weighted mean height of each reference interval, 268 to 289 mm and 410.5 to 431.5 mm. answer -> 0.10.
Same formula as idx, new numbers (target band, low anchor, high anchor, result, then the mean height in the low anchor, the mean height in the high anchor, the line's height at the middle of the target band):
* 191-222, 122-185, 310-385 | -0.24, 21.8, 20.8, 21.6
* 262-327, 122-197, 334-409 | -0.16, 22.4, 20.3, 21.1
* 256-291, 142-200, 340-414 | -0.21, 23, 20.2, 21.6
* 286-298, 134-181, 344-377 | -0.24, 21.7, 19.5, 20.3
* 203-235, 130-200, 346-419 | -0.25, 22.7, 20.2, 22.1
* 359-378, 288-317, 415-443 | 0.01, 23.8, 18.5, 21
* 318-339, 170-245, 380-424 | 0.04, 26.7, 20.4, 22.8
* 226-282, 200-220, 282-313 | -0.09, 27.3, 24.2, 25.8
